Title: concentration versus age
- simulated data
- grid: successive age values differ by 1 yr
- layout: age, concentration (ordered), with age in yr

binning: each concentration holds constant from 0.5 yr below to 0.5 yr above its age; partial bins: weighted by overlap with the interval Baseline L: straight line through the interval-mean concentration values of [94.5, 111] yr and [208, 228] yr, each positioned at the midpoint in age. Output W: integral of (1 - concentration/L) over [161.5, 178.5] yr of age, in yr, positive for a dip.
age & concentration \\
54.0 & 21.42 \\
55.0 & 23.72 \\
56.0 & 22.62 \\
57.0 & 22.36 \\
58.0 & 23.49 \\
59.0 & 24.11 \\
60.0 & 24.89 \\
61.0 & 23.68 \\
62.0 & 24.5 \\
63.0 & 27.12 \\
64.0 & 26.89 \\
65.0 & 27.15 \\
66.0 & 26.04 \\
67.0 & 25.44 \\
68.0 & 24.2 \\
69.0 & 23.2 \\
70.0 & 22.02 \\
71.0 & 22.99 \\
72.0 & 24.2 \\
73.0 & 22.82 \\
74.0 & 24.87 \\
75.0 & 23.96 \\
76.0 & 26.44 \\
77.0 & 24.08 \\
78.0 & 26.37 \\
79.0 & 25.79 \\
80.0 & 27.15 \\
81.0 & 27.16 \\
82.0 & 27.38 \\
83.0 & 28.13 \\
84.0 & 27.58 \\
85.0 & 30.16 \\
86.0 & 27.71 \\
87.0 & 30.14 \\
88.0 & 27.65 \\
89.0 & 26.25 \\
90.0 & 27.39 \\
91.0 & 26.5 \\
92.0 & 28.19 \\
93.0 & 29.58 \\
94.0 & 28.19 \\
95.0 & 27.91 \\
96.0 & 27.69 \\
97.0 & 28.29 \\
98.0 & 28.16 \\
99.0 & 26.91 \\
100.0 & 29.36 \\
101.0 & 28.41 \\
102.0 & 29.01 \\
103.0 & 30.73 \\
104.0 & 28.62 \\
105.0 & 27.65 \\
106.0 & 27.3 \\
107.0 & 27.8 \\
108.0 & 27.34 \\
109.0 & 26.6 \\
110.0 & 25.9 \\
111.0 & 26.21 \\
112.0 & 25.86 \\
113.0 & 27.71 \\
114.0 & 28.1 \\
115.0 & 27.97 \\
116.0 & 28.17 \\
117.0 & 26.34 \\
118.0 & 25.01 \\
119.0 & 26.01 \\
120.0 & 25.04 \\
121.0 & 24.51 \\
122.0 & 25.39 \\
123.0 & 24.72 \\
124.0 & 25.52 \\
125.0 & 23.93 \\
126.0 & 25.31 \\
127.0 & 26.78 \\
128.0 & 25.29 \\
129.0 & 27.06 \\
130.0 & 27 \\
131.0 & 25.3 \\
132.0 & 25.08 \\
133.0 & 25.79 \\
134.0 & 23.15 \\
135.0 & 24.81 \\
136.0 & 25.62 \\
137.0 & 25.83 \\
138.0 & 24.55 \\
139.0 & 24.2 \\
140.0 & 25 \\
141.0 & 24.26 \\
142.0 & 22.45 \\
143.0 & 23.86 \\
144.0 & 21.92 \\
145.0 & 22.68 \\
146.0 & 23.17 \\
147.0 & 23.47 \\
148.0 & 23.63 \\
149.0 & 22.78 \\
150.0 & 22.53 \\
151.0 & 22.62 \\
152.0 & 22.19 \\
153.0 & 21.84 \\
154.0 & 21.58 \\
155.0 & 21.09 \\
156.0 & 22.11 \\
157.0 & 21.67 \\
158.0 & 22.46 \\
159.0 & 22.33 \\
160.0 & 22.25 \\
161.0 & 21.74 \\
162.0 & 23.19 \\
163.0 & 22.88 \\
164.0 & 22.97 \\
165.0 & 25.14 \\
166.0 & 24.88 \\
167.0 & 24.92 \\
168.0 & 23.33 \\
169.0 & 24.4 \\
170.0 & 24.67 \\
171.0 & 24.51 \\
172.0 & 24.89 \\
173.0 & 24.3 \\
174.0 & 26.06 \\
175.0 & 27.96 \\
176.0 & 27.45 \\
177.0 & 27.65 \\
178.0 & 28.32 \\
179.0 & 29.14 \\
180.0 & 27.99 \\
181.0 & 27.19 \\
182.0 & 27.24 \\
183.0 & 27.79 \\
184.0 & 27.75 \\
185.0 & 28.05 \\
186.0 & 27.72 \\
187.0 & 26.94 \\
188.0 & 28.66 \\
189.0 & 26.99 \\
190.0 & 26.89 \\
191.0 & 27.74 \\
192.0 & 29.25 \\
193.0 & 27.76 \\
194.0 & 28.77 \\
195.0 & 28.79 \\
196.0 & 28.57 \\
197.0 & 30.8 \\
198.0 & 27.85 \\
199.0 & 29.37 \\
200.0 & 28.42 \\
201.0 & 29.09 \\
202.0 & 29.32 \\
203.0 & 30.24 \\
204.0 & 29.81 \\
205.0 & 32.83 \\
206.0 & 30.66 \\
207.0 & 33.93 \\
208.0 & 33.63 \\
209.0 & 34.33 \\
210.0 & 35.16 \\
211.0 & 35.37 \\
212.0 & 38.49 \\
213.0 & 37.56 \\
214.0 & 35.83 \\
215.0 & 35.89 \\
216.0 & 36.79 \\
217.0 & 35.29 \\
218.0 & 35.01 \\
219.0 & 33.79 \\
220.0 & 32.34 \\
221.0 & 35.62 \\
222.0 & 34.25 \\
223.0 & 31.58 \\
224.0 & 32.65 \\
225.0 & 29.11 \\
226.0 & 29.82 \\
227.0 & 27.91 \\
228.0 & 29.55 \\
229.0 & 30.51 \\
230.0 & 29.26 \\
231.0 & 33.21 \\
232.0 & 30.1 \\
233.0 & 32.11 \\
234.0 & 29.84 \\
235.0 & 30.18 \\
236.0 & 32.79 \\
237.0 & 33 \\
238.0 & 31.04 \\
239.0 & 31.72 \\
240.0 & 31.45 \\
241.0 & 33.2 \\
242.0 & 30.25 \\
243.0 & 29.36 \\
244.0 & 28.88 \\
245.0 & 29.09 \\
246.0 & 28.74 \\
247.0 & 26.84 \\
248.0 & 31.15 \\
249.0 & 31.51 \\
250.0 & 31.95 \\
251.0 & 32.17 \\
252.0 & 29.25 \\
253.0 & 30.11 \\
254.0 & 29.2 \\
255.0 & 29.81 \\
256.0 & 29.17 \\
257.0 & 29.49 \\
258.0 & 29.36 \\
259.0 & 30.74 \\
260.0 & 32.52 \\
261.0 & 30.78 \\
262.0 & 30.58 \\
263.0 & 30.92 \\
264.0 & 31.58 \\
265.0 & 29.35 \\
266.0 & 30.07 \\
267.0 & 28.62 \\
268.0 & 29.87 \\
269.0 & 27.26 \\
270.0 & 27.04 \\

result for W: 3.40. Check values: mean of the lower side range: 27.9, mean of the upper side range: 33.9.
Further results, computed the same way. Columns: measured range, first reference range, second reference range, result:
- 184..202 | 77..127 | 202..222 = 2.5 yr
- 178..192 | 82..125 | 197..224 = 1.8 yr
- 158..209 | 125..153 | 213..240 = 2.1 yr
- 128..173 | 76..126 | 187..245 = 8.2 yr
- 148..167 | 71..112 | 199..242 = 4.6 yr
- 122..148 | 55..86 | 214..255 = 2.8 yr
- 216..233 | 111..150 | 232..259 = -1.5 yr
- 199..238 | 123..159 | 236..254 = -4.8 yr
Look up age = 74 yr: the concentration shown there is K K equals 24.87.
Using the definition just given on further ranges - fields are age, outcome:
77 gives 24.08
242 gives 30.25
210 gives 35.16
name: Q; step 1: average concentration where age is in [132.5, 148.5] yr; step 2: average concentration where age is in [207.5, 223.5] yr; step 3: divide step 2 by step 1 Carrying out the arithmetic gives 1.46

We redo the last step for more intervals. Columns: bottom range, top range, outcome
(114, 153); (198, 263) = 1.28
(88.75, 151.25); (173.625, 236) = 1.18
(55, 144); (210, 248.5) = 1.23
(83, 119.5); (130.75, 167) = 0.84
